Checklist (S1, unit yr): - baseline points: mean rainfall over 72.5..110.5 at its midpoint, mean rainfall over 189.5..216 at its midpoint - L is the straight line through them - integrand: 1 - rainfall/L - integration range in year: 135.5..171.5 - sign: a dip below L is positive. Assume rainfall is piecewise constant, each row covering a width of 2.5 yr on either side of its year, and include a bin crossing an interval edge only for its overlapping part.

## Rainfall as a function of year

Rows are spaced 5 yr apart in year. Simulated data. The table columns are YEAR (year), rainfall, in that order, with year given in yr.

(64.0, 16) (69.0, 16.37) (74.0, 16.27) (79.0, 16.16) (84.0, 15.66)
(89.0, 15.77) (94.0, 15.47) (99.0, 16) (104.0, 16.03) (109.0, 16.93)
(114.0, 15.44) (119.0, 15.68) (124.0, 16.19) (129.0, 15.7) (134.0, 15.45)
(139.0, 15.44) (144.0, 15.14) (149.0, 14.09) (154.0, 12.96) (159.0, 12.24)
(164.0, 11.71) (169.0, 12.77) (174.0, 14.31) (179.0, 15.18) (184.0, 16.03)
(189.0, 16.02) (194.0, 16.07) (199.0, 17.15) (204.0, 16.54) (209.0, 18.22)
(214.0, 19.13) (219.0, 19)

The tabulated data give 6.84 yr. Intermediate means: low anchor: 16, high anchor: 17.3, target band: 13.5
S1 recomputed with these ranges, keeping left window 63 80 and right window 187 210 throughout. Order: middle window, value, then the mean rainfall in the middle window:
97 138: 1.23 yr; 15.9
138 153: 1.70 yr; 14.6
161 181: 3.85 yr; 13.4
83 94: 0.42 yr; 15.7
